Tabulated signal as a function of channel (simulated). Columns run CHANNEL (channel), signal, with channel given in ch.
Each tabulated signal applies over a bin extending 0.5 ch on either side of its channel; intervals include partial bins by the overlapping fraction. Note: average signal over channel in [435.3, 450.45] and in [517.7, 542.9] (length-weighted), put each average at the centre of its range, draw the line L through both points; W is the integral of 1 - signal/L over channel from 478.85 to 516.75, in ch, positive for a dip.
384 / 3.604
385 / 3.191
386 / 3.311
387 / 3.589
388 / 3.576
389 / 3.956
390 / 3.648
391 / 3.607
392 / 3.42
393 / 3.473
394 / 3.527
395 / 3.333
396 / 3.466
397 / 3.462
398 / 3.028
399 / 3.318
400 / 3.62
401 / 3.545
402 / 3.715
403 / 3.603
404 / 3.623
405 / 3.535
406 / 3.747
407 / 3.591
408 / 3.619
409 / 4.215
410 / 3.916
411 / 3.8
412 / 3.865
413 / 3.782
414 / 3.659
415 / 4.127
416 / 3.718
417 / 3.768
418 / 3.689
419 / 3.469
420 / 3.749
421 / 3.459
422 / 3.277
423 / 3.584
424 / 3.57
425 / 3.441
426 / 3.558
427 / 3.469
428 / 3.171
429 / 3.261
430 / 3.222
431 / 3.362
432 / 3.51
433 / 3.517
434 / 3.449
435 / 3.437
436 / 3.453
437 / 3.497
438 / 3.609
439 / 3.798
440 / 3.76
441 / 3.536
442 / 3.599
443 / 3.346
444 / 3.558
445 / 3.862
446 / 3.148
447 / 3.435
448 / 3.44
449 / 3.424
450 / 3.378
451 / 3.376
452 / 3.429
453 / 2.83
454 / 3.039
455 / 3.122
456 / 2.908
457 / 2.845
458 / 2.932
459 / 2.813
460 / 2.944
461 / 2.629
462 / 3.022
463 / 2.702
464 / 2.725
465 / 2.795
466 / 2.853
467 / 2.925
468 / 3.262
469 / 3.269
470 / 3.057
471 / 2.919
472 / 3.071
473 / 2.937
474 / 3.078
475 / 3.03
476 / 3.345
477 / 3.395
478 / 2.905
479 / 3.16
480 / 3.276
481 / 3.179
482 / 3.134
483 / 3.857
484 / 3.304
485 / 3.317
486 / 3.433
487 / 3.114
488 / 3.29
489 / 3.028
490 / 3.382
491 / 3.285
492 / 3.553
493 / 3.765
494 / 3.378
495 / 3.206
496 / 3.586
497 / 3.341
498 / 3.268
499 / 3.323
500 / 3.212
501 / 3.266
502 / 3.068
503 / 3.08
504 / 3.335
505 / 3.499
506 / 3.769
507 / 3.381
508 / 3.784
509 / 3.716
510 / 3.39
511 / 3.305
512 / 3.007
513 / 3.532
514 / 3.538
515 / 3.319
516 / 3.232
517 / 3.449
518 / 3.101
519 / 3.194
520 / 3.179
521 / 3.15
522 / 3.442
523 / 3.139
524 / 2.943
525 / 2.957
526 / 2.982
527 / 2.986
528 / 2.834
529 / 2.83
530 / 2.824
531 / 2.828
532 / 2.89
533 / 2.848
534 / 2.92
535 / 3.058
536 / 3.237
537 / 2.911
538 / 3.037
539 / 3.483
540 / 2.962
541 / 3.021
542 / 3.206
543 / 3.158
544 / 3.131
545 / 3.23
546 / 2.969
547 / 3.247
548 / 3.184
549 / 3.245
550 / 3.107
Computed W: -1.7 ch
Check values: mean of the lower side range 3.52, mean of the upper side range 3.04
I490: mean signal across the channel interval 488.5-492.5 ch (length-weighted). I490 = 3.31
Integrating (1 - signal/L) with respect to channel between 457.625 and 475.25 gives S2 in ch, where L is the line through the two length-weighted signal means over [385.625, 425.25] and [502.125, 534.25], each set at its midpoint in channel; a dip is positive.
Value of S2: 2.3 ch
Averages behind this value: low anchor 3.61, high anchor 3.2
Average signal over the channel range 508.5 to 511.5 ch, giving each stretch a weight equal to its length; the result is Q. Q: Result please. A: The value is 3.47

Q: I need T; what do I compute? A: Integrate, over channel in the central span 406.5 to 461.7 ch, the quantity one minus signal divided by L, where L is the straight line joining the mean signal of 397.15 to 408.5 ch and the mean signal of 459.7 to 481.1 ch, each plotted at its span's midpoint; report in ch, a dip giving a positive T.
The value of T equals -2.5 ch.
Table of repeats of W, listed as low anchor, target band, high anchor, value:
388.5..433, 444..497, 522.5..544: 1.86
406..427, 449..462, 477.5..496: 1.67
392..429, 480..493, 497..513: 0.27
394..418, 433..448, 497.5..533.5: -0.07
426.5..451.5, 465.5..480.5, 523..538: 0.78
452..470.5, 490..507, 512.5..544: -1.91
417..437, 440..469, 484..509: 2.33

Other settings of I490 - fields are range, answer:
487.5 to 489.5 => 3.16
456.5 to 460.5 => 2.88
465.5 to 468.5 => 3.01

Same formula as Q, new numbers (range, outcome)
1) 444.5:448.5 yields 3.47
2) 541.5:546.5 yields 3.14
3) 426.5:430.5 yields 3.28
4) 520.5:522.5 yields 3.3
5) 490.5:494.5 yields 3.5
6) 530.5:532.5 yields 2.86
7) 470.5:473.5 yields 2.98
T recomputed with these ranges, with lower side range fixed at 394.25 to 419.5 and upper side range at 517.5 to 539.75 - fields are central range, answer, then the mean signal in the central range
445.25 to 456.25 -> 0.6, 3.25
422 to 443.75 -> 0.2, 3.48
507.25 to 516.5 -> -0.9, 3.42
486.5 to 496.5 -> -0.4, 3.36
